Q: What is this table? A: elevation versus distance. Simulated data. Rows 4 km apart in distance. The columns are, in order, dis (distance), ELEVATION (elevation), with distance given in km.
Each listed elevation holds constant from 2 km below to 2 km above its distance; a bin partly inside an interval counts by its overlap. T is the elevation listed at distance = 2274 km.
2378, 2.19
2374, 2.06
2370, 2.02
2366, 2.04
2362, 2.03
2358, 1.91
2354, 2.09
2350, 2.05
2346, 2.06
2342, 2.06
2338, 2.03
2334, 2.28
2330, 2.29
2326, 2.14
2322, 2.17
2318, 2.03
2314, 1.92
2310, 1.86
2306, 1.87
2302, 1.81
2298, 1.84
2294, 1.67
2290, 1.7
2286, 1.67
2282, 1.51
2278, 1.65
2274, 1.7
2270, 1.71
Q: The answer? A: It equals 1.7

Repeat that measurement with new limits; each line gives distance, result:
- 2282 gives 1.51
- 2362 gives 2.03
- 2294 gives 1.67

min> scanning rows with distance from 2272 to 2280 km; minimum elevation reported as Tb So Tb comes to 1.65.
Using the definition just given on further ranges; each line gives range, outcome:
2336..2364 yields 1.91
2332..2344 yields 2.03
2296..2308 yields 1.81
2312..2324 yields 1.92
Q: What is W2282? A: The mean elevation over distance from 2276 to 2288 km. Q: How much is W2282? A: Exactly 1.61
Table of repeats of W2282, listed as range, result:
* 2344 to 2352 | 2.05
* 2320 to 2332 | 2.2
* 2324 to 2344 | 2.16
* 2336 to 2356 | 2.06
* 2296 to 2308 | 1.84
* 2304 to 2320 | 1.92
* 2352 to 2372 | 2.02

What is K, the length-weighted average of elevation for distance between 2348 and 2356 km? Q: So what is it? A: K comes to 2.07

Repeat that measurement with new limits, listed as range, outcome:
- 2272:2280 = 1.67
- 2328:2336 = 2.29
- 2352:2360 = 2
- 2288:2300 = 1.74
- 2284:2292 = 1.69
